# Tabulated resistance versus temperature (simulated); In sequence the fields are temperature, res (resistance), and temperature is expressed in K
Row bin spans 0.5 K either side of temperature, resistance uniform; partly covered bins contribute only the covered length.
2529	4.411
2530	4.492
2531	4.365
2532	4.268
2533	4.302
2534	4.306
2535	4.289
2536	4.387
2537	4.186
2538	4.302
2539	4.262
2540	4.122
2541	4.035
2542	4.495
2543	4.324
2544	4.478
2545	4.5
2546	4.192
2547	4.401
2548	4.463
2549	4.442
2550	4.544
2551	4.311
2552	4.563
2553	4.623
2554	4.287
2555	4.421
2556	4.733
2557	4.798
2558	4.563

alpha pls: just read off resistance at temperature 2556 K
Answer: 4.733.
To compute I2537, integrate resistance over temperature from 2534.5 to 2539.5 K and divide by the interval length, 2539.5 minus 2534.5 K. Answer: 4.29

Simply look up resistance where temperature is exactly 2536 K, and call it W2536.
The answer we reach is 4.387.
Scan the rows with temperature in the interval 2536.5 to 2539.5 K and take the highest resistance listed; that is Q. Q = 4.302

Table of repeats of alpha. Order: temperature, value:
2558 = 4.563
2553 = 4.623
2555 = 4.421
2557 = 4.798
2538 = 4.302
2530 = 4.492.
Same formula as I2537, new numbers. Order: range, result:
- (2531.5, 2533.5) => 4.29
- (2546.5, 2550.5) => 4.46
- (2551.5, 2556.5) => 4.53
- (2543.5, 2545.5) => 4.49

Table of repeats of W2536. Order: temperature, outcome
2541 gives 4.035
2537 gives 4.186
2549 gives 4.442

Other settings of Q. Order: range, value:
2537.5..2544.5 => 4.495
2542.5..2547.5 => 4.5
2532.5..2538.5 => 4.387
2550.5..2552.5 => 4.563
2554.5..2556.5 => 4.733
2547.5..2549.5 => 4.463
